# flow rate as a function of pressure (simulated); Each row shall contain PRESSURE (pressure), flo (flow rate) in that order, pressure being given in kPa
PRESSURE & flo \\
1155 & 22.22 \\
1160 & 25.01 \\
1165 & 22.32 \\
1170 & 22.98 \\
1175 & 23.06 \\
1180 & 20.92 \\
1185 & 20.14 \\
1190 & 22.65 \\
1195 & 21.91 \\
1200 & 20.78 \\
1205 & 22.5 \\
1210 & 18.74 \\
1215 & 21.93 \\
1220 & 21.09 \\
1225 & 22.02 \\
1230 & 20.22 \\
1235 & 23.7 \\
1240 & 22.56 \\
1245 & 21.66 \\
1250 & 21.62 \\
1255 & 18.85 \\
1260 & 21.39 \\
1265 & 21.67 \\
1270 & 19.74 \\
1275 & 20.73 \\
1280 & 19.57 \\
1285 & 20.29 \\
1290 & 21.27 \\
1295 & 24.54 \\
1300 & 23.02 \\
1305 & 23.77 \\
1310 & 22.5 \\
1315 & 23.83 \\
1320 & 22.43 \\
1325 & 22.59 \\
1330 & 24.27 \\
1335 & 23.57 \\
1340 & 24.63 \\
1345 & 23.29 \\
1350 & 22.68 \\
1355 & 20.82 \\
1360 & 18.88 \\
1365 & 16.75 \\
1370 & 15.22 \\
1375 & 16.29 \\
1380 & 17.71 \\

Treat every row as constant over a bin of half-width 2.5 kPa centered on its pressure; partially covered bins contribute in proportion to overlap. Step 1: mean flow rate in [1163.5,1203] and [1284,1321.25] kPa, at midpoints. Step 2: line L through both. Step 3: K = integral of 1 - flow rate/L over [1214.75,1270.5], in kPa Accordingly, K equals 2.3 kPa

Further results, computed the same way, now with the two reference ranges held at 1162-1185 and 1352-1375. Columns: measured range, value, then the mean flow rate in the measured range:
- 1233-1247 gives -1.4 kPa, 22.6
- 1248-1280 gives -0.8 kPa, 20.6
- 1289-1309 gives -4.1 kPa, 23.2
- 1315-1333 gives -4.3 kPa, 23.2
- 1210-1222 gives 0.1 kPa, 21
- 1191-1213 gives 0.4 kPa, 21.1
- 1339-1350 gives -3.2 kPa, 23.6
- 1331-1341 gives -3.0 kPa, 24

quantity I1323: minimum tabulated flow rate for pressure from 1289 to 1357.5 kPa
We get 20.82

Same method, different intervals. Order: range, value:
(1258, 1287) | 19.57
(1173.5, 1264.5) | 18.74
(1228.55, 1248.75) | 20.22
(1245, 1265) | 18.85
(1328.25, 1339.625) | 23.57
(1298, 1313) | 22.5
